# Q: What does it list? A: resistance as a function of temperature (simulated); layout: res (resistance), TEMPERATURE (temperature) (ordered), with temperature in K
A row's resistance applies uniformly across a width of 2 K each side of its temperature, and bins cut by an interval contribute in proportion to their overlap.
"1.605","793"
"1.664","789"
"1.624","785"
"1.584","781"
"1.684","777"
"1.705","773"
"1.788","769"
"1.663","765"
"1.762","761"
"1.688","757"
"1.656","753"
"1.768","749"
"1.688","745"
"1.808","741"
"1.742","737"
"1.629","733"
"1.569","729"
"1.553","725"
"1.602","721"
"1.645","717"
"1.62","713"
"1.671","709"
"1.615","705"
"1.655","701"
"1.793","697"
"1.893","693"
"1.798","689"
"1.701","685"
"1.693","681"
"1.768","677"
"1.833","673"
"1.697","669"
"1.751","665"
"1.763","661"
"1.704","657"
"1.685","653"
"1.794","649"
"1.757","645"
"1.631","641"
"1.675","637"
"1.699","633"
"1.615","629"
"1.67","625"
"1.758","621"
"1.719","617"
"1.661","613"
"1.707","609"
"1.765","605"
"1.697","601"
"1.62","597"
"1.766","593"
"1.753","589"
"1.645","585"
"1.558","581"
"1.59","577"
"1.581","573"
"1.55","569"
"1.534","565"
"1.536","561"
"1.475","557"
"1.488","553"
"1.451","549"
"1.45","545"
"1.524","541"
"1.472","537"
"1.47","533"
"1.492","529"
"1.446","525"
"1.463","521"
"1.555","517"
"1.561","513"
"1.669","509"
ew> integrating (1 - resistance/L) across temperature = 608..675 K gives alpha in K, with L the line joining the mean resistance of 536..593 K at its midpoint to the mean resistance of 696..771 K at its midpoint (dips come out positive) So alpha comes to -4.3 K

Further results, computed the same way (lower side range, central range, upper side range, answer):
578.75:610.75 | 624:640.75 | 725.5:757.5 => 0.3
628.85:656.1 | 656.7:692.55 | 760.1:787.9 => -1.2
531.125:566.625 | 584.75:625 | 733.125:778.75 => -4.1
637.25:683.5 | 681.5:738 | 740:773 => 1.7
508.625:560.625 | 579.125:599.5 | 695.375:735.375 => -1.7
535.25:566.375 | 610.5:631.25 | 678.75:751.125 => -1.4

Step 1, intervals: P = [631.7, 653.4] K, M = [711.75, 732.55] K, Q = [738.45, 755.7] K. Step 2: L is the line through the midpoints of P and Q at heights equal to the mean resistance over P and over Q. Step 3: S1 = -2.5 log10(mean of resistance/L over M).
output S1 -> 0.081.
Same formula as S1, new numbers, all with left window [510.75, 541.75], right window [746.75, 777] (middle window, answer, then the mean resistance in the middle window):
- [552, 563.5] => 0.02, 1.5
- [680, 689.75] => -0.05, 1.73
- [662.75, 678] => -0.08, 1.76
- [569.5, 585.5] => -0.03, 1.58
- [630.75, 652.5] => -0.07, 1.71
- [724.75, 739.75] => 0.03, 1.64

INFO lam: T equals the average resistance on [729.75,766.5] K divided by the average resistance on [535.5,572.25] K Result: 1.14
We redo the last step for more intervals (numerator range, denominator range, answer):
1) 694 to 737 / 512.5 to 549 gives 1.11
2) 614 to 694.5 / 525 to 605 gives 1.11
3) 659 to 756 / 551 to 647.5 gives 1.04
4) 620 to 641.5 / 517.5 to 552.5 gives 1.13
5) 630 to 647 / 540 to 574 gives 1.12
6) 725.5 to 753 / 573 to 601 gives 1.02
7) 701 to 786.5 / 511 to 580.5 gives 1.11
